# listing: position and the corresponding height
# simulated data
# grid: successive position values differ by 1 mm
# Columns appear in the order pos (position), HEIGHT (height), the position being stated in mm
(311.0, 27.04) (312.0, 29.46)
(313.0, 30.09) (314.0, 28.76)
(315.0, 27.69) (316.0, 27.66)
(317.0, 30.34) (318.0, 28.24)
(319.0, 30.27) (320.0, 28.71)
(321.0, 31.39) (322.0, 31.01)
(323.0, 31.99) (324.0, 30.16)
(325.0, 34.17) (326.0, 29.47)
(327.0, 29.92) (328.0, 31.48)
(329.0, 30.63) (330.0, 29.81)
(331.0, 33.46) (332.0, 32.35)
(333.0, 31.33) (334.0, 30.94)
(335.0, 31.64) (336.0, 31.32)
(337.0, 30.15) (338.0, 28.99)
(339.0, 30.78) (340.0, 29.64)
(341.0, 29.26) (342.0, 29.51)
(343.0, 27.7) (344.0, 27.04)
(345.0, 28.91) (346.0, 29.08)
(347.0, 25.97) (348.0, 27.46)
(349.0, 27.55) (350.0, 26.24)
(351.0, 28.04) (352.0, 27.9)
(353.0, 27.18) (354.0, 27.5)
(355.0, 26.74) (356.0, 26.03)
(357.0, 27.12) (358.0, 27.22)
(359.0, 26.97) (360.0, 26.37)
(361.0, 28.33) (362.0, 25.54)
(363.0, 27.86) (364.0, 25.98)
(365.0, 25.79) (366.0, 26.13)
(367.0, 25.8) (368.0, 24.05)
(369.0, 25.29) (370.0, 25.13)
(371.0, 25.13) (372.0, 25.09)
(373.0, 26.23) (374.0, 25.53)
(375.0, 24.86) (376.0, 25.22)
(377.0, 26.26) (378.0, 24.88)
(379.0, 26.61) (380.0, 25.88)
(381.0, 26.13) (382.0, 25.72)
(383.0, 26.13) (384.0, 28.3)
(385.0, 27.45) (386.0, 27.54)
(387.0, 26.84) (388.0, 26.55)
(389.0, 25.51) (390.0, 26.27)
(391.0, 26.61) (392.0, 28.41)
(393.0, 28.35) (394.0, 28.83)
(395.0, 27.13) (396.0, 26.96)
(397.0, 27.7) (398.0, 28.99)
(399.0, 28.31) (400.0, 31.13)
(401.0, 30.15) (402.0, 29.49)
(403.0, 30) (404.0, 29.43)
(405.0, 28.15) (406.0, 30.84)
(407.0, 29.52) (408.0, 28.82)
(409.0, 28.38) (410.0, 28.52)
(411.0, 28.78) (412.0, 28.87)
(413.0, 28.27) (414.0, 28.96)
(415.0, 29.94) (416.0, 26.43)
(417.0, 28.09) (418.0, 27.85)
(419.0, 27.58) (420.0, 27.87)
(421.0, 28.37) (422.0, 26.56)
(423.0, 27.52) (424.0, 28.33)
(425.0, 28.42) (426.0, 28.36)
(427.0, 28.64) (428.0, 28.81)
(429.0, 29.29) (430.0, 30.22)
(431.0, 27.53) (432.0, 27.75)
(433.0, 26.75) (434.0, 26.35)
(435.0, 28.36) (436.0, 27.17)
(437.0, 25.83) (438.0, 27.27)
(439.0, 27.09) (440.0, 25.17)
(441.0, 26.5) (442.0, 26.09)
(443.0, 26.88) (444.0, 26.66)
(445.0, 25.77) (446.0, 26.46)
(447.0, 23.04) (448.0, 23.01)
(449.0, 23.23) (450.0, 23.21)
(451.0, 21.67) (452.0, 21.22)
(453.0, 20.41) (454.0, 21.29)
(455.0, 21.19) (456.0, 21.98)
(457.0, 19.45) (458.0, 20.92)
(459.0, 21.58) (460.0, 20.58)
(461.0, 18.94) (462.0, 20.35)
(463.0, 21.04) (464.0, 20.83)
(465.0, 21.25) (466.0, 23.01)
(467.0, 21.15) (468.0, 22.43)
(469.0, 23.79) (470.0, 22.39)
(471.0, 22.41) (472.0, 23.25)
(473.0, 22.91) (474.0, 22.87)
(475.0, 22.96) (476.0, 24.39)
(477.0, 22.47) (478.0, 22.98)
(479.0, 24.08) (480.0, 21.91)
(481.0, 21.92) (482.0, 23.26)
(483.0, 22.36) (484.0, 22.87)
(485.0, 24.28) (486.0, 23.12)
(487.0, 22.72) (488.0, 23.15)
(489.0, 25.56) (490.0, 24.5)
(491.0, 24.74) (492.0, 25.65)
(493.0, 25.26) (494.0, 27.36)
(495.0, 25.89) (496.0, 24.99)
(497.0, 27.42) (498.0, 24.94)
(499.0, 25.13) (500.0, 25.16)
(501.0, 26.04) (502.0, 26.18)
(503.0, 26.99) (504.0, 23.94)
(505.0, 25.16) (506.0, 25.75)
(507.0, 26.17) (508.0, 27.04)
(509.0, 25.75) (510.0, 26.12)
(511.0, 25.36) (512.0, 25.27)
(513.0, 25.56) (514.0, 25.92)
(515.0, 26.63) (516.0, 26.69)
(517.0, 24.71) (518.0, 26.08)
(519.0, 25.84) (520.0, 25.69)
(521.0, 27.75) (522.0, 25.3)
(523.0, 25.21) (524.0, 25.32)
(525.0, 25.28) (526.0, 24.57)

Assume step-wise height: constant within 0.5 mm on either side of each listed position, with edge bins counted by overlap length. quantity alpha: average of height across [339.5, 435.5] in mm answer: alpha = 27.5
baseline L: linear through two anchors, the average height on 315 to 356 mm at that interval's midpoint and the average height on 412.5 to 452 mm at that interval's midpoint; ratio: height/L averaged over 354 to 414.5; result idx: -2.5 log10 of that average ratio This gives 0.04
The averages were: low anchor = 29.5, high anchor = 26.9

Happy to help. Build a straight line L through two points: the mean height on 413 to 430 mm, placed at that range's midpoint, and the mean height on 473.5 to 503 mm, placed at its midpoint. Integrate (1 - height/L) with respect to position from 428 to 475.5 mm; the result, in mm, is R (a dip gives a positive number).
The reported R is 4.7 mm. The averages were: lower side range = 28.3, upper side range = 24.3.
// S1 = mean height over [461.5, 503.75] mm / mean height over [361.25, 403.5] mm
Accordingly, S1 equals 0.88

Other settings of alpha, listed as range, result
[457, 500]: 23.2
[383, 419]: 28.3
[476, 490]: 23.2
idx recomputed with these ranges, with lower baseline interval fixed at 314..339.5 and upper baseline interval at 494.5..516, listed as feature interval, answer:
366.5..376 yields 0.16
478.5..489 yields 0.14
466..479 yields 0.17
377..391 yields 0.10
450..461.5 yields 0.28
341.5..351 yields 0.09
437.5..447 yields 0.05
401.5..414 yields -0.03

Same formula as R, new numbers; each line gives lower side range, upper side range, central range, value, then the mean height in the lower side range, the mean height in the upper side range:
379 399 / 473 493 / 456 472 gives 1.85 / 27.1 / 23.5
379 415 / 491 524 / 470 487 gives 2.21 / 28.1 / 25.8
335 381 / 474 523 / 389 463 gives -1.25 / 27.1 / 25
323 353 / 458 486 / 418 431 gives -1.76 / 29.7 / 22.3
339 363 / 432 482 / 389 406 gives -1.81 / 27.6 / 23.4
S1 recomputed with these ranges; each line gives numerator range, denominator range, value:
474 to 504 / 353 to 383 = 0.94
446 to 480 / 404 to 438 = 0.78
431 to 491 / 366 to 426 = 0.85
